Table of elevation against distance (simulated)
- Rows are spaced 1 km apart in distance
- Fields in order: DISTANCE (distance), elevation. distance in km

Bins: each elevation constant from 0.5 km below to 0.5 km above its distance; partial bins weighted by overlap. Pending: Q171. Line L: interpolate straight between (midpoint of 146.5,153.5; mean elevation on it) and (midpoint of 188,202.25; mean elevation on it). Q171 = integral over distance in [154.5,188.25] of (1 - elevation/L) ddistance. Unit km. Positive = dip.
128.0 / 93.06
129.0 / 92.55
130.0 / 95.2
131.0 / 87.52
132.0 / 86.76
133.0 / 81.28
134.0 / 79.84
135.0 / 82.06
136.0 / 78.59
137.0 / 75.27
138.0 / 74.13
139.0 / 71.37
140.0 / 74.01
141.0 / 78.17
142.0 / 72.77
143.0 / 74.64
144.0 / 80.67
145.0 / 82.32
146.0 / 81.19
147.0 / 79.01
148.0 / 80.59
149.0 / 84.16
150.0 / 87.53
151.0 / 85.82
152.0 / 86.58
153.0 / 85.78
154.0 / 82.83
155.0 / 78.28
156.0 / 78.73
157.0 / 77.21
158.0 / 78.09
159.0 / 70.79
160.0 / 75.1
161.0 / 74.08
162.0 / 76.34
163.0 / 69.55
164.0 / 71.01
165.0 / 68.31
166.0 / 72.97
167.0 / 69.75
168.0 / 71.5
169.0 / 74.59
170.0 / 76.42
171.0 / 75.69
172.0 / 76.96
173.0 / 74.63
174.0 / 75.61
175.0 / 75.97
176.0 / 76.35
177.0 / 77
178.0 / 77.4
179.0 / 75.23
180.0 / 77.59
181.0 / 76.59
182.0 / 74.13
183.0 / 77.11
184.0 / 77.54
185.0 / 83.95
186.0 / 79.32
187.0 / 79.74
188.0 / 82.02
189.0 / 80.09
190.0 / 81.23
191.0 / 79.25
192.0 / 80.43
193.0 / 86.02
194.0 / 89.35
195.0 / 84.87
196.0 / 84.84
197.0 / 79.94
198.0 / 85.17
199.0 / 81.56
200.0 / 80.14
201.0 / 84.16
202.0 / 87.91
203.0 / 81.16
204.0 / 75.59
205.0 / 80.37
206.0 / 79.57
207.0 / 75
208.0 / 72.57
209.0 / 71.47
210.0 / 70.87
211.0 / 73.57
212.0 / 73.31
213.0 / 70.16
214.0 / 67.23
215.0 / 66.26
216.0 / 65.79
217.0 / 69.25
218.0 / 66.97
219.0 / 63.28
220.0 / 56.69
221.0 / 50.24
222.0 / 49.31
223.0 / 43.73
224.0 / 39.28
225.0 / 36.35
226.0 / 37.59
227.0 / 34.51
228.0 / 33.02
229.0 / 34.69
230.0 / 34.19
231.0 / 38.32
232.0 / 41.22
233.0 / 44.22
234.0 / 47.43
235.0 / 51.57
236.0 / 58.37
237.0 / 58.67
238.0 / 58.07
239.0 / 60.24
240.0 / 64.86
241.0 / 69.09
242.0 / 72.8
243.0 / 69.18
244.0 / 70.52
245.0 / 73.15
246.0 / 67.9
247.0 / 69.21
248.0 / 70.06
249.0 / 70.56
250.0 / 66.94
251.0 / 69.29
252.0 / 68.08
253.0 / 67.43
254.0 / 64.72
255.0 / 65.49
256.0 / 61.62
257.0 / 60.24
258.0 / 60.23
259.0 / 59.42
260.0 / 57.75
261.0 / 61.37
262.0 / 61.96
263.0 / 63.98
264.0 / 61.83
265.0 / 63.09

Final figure 3.2 km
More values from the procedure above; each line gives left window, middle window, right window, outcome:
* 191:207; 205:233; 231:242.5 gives 5.3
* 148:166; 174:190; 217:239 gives -2.6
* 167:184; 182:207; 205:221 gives -3.1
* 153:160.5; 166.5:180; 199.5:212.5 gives 0.4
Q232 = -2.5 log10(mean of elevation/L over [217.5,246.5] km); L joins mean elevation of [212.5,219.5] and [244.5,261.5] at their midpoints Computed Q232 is 0.25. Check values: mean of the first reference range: 67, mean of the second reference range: 65.5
